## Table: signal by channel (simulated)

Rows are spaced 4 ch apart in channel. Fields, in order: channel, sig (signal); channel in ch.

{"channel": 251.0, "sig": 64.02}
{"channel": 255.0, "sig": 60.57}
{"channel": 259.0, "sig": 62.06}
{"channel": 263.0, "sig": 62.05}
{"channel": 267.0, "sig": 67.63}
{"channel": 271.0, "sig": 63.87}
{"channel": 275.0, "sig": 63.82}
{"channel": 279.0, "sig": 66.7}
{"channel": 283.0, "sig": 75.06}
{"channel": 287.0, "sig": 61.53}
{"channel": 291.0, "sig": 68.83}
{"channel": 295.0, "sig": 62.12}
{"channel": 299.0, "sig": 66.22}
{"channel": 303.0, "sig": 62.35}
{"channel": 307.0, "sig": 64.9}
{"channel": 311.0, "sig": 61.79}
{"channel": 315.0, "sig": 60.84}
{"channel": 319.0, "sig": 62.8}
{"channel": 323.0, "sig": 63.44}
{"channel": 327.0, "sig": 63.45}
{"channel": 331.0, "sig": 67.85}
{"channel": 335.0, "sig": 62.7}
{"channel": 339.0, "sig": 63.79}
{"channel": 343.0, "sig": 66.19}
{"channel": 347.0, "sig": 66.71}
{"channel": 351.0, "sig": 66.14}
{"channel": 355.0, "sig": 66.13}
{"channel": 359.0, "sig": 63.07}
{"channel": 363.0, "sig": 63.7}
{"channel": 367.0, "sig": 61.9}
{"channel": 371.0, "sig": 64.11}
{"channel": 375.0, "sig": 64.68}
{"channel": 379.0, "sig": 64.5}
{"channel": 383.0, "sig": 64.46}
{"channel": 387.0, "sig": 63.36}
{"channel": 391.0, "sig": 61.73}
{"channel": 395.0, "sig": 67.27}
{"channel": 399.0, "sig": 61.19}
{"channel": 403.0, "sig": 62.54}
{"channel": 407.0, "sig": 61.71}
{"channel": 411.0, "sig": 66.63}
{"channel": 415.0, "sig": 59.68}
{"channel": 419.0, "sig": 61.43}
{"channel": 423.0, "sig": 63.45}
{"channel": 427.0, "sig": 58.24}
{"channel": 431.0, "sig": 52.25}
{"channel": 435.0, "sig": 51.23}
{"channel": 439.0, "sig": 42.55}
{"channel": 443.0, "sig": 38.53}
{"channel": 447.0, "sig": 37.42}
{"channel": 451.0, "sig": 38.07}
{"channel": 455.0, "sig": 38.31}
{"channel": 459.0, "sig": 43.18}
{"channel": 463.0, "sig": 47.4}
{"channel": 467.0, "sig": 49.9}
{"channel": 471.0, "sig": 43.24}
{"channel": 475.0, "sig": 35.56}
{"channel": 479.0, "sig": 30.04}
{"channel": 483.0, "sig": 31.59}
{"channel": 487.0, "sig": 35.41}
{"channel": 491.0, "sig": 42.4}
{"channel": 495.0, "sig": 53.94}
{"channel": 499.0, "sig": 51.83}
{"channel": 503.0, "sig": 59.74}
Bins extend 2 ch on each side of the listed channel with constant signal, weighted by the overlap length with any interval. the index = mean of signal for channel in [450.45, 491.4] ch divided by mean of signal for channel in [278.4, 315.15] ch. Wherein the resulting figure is 0.61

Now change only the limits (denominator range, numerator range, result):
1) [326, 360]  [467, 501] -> 0.63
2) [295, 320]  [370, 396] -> 1.02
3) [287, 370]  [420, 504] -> 0.70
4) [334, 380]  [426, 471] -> 0.69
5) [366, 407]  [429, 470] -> 0.69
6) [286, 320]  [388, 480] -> 0.81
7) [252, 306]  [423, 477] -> 0.69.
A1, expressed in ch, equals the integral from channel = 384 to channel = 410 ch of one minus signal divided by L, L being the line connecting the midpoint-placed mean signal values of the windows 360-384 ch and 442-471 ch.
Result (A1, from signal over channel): -2.6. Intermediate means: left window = 63.8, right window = 42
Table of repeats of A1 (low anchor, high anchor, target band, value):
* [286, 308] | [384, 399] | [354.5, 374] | 0.09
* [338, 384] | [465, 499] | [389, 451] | -2.78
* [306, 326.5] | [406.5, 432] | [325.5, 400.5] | -3.13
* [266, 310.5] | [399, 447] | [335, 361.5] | -1.72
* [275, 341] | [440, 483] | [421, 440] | -3.90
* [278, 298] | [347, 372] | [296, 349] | 1.29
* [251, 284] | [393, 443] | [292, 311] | -0.18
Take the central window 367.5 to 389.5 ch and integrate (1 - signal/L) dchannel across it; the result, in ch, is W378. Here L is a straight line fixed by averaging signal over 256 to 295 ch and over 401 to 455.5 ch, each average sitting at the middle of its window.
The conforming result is -2.8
